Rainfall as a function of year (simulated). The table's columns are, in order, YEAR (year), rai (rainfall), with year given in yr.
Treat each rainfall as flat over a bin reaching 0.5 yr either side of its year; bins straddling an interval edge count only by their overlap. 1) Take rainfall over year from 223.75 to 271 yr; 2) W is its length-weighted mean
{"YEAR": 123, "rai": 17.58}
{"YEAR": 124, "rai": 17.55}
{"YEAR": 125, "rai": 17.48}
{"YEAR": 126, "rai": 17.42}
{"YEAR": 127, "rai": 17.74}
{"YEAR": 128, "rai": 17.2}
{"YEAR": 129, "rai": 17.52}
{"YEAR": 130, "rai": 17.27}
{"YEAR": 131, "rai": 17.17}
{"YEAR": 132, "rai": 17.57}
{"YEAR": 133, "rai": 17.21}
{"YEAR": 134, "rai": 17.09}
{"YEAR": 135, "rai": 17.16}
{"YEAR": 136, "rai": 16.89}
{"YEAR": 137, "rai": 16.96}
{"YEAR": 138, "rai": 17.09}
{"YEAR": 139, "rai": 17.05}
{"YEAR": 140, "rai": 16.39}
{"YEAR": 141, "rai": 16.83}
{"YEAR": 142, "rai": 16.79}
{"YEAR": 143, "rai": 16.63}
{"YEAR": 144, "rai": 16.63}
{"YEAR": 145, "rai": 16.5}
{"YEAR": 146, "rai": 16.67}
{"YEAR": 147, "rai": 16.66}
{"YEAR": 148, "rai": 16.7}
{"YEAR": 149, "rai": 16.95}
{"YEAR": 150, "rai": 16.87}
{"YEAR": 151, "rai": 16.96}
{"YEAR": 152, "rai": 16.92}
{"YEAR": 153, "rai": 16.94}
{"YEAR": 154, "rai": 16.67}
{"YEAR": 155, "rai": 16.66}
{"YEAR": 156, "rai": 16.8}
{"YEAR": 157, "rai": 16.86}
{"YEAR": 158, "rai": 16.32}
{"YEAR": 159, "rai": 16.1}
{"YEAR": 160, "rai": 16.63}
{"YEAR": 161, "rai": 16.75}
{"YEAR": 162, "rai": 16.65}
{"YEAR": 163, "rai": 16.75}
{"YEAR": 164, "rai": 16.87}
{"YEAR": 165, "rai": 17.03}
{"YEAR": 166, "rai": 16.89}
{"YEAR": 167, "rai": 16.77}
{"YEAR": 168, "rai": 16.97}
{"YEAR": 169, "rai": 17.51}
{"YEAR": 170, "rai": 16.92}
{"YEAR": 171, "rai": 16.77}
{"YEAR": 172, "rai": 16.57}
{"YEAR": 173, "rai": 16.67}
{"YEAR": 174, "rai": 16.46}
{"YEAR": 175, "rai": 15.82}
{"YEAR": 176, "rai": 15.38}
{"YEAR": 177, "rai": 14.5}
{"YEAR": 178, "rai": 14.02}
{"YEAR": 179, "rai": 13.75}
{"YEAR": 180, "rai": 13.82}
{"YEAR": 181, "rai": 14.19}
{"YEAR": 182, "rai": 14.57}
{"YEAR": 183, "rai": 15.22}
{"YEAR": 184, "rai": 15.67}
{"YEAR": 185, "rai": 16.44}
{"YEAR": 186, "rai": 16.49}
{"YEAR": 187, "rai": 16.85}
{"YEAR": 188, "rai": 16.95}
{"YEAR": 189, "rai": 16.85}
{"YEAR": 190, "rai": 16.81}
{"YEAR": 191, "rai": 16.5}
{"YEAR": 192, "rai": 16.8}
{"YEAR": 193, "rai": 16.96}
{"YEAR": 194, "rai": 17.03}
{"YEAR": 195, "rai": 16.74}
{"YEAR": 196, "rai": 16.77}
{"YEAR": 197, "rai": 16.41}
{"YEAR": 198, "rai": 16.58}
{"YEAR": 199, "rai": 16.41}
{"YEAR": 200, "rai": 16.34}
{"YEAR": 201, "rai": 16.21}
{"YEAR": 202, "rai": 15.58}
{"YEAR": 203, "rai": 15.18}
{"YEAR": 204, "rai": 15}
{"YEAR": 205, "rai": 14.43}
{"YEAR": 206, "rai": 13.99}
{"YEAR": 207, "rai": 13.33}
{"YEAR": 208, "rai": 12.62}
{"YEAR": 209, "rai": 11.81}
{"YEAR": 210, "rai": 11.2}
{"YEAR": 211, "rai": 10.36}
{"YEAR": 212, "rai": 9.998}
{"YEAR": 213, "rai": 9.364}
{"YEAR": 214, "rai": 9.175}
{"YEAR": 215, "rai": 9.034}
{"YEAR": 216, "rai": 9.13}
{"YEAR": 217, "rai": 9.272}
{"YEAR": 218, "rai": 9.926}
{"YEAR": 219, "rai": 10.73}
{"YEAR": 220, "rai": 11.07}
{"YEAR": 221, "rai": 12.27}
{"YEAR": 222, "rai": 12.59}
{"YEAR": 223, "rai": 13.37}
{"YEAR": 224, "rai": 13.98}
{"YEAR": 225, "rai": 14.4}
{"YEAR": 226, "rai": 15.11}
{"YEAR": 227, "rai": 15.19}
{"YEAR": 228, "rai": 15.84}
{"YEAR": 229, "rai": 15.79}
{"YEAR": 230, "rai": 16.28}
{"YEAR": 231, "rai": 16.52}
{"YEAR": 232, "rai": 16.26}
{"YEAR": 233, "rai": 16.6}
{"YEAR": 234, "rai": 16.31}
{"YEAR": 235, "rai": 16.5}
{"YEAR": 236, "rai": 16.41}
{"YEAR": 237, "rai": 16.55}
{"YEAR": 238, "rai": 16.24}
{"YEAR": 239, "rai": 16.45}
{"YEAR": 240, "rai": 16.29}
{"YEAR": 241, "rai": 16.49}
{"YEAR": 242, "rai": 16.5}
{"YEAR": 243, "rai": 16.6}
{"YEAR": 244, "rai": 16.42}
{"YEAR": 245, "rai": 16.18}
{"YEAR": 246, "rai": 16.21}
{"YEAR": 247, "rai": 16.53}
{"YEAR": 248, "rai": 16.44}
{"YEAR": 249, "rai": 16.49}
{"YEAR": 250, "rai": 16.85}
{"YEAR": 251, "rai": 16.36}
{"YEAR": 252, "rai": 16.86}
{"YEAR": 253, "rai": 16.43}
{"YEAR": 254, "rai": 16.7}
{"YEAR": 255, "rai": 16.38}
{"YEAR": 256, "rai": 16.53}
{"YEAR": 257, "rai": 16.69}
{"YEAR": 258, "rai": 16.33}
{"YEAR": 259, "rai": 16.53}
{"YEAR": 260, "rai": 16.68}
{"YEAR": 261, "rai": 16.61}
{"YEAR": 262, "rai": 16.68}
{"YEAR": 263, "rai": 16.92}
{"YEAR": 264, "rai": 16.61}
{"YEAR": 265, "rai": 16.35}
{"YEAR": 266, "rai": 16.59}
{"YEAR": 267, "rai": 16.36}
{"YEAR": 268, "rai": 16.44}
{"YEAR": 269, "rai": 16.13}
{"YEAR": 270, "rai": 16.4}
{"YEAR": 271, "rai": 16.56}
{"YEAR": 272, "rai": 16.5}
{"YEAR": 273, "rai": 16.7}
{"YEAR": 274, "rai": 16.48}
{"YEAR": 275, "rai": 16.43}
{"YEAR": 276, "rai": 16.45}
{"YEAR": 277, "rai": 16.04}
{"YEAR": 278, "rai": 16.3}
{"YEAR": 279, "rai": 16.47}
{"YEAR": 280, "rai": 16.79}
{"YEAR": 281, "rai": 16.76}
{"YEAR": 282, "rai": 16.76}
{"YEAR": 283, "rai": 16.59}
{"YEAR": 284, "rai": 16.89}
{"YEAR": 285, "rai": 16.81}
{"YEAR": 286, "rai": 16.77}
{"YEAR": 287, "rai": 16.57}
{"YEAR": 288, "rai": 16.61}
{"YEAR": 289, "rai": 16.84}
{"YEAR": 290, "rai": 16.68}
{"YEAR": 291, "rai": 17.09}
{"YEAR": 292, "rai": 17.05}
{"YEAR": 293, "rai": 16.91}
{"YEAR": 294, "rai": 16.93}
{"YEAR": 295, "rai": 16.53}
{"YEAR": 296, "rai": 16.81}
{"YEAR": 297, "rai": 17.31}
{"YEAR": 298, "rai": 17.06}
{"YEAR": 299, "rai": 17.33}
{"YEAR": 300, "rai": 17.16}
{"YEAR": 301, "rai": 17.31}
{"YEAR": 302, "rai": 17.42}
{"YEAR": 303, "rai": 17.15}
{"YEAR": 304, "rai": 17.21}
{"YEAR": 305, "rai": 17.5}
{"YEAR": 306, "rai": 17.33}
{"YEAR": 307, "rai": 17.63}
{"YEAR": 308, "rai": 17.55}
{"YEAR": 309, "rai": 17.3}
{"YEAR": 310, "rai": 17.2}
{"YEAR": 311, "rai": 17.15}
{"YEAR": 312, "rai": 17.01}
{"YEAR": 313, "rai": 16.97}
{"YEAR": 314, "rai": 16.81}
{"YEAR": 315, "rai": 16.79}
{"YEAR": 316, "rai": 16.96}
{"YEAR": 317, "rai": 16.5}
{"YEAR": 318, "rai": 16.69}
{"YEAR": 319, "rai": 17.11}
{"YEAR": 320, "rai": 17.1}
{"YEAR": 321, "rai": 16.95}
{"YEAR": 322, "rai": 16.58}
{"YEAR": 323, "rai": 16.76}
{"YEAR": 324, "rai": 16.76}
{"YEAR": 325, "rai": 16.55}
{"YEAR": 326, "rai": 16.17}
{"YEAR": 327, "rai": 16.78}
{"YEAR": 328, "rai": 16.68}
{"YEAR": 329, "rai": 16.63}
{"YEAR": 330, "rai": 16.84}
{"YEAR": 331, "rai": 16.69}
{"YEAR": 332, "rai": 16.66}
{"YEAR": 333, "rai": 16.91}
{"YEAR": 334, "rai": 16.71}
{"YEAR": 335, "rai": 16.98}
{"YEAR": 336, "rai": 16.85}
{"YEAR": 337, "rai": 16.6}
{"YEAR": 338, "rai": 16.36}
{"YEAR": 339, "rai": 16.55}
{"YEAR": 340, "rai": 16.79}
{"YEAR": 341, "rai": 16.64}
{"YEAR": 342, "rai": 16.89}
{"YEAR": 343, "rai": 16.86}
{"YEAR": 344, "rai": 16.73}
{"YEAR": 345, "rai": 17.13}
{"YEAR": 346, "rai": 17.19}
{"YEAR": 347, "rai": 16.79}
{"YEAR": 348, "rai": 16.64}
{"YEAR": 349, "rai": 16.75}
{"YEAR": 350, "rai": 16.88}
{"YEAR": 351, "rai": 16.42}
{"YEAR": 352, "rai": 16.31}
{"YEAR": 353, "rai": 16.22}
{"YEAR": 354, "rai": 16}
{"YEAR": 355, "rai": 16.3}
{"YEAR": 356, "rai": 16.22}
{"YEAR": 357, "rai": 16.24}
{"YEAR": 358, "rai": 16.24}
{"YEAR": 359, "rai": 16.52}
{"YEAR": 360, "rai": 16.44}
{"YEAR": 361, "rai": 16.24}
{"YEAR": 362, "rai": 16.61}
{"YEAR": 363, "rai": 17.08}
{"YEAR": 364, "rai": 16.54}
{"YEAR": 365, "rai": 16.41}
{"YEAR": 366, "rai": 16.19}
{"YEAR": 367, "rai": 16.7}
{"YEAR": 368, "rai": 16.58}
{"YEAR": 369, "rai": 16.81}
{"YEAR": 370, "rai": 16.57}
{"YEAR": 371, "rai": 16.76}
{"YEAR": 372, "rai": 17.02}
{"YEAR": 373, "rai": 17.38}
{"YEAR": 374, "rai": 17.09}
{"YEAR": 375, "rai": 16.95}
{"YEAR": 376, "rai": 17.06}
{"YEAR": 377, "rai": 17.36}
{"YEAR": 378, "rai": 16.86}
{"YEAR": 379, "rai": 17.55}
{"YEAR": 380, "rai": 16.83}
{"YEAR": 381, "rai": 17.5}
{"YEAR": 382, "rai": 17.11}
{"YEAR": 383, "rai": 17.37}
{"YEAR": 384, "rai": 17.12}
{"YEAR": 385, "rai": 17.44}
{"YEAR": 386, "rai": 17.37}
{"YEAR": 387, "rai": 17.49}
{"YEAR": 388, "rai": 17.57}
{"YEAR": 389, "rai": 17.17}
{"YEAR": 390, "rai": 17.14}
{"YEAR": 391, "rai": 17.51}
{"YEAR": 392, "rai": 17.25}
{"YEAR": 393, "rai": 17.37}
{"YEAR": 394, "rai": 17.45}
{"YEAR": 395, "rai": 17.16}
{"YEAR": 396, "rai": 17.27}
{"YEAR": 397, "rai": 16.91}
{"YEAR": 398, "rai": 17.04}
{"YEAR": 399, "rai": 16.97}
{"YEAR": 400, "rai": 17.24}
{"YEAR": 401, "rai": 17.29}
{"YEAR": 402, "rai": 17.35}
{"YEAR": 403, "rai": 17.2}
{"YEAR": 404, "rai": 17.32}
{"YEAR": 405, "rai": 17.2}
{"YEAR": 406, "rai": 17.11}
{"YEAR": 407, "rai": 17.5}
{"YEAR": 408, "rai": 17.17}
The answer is 16.3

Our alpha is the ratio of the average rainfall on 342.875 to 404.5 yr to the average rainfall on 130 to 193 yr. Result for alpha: 1.0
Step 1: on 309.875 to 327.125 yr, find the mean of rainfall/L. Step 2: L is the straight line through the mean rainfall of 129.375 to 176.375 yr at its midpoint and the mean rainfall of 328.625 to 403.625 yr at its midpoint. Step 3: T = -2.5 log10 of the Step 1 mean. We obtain 0.003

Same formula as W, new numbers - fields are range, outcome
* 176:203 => 15.9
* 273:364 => 16.8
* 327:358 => 16.6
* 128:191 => 16.5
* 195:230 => 13.3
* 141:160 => 16.7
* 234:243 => 16.4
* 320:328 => 16.7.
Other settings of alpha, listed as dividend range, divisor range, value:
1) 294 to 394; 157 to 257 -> 1.11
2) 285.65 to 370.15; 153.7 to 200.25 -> 1.03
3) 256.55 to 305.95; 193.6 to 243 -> 1.18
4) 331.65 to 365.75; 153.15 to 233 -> 1.11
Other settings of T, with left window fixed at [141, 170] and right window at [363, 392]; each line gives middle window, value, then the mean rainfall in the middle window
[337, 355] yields 0.02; 16.6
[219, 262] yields 0.07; 15.8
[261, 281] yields 0.03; 16.5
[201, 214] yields 0.30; 12.7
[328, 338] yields 0.02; 16.7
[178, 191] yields 0.08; 15.6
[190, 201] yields 0.01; 16.6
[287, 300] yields 0.00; 16.9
